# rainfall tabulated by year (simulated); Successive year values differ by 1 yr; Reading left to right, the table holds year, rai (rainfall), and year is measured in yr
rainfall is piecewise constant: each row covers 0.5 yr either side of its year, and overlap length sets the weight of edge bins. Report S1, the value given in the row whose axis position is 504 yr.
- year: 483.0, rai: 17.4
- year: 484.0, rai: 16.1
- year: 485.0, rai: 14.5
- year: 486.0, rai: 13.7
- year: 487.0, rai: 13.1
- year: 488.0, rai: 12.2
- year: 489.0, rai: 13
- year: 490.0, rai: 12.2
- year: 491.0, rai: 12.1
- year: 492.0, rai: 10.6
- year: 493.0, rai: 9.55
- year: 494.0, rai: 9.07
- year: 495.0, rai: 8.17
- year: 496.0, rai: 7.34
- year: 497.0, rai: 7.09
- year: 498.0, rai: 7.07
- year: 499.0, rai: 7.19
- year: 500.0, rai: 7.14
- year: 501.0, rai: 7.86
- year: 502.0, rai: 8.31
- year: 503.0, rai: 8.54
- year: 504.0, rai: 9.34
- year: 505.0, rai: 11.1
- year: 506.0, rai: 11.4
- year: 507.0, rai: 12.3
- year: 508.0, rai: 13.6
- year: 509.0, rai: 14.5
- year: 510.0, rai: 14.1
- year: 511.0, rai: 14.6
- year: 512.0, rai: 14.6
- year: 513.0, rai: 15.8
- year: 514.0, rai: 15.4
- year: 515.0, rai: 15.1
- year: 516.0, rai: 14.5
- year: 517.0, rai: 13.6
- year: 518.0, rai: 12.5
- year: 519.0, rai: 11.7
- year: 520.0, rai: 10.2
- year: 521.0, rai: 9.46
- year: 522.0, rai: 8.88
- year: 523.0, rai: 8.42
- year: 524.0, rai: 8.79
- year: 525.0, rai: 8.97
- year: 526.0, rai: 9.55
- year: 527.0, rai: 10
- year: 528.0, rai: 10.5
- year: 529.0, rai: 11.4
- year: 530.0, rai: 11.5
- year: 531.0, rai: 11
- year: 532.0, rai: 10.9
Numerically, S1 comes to 9.34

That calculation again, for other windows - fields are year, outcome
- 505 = 11.1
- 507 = 12.3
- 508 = 13.6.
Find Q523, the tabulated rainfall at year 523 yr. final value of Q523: 8.42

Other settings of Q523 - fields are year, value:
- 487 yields 13.1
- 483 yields 17.4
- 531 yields 11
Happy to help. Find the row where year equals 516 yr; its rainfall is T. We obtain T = 14.5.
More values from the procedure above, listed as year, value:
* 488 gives 12.2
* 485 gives 14.5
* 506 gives 11.4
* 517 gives 13.6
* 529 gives 11.4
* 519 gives 11.7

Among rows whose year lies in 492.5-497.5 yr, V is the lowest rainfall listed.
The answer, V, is 7.09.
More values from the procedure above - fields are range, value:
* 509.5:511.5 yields 14.1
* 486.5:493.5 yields 9.55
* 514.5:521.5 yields 9.46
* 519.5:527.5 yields 8.42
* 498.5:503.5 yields 7.14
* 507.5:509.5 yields 13.6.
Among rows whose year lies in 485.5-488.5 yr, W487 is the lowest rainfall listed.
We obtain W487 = 12.2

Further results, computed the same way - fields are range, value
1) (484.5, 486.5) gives 13.7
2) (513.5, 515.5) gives 15.1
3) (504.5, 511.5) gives 11.1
